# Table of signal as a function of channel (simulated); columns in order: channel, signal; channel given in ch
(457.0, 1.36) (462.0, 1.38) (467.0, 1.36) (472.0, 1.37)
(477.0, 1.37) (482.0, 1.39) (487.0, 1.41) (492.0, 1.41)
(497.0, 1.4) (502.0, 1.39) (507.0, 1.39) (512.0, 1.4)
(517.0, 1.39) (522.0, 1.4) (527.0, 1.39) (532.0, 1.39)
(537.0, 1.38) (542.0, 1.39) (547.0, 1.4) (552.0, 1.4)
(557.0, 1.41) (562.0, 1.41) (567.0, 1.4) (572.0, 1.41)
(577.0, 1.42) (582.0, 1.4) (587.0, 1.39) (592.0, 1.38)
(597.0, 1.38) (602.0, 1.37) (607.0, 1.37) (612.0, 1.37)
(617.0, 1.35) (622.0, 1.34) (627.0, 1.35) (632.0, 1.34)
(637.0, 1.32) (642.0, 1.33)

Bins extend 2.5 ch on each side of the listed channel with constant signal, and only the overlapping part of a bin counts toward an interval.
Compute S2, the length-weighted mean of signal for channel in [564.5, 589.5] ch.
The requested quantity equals 1.4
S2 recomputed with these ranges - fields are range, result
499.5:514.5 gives 1.39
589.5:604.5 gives 1.38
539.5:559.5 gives 1.4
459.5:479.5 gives 1.37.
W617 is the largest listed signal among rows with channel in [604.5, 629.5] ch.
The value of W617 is 1.37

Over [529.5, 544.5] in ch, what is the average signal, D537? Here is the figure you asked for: 1.39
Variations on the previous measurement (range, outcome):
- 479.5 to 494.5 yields 1.4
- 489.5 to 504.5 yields 1.4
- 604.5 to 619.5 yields 1.36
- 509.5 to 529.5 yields 1.4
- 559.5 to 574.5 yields 1.41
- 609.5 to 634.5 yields 1.35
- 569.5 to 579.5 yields 1.41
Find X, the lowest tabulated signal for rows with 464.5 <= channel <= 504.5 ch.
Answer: 1.36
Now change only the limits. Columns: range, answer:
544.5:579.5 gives 1.4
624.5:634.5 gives 1.34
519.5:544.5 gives 1.38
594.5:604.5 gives 1.37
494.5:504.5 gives 1.39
